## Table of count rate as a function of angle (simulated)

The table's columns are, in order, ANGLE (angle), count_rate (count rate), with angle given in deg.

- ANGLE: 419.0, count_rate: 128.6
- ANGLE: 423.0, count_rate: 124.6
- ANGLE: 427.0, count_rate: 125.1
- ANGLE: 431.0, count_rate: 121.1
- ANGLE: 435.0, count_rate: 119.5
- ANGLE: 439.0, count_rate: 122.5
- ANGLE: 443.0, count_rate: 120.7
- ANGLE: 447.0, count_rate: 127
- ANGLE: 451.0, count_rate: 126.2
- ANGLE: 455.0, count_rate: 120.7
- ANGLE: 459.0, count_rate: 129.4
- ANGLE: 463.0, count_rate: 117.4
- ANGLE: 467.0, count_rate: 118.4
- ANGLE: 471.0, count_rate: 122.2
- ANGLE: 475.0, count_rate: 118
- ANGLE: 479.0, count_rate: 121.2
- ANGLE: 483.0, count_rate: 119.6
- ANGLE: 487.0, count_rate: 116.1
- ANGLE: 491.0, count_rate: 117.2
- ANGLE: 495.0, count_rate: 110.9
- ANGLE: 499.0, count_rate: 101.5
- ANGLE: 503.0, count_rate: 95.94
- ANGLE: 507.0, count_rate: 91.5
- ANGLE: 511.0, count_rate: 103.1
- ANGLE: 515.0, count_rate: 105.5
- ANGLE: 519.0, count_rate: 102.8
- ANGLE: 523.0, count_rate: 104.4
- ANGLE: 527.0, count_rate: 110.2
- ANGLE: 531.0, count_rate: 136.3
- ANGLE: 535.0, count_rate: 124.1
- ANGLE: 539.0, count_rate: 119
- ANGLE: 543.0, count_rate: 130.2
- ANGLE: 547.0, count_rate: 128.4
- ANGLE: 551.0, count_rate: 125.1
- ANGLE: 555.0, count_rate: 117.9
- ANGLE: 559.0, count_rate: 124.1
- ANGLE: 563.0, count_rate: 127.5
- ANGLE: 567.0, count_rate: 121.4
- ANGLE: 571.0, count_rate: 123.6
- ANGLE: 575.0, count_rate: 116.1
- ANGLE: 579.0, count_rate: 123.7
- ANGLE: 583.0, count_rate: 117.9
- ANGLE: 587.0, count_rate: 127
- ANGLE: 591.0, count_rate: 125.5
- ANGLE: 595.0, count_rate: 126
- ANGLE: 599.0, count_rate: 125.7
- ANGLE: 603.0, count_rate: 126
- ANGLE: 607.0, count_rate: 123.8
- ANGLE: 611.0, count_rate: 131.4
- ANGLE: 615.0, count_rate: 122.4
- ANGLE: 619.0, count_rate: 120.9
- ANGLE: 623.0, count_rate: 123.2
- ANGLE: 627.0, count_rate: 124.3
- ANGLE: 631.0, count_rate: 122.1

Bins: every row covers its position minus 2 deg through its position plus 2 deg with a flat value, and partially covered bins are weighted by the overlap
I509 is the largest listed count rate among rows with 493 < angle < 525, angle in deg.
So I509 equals 110.9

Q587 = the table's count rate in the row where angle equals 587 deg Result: 127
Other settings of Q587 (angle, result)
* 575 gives 116.1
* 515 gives 105.5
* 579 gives 123.7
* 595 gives 126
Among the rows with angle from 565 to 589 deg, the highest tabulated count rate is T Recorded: 127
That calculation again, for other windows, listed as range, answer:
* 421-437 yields 125.1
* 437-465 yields 129.4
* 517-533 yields 136.3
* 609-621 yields 131.4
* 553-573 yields 127.5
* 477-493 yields 121.2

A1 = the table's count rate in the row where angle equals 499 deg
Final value 101.5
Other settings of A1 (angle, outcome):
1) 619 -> 120.9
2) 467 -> 118.4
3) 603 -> 126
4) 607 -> 123.8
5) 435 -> 119.5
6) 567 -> 121.4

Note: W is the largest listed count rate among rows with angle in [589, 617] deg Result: 131.4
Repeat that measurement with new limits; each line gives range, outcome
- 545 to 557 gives 128.4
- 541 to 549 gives 130.2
